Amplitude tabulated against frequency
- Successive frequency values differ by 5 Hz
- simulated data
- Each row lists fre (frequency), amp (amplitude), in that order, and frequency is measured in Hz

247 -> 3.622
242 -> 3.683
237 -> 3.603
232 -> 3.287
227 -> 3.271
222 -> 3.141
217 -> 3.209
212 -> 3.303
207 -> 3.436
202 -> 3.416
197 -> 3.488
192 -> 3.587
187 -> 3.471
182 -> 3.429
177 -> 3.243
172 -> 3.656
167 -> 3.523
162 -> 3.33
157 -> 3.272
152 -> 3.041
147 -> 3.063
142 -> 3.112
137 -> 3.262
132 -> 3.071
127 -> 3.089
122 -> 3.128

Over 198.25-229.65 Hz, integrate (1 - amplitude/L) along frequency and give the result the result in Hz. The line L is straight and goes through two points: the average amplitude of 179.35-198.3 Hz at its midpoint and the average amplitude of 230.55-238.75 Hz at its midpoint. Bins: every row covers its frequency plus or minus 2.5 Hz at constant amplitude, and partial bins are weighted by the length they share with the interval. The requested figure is 1.5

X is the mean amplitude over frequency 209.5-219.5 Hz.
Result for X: 3.26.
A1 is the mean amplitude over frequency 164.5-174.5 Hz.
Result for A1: 3.59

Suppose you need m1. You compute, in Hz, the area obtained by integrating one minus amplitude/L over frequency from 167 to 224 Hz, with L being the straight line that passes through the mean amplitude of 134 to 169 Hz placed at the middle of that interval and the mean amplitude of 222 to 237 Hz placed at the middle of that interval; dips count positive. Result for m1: -2.35 Hz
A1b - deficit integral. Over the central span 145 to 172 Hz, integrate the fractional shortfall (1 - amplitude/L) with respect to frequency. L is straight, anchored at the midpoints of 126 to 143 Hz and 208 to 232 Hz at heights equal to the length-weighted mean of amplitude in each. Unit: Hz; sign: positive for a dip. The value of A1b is -1.0 Hz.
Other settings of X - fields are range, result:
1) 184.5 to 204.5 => 3.49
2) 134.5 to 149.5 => 3.15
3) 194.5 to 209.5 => 3.45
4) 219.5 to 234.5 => 3.23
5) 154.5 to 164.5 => 3.3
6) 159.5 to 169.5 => 3.43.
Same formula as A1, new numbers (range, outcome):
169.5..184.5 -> 3.44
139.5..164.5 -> 3.16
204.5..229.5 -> 3.27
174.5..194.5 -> 3.43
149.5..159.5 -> 3.16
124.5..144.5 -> 3.13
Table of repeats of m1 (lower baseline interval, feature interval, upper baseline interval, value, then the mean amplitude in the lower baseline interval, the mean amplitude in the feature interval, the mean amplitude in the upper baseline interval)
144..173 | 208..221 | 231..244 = 0.8 Hz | 3.29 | 3.26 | 3.55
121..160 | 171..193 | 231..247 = -1.0 Hz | 3.13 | 3.46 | 3.56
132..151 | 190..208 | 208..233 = -1.5 Hz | 3.13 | 3.48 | 3.25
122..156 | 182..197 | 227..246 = -0.9 Hz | 3.12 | 3.51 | 3.5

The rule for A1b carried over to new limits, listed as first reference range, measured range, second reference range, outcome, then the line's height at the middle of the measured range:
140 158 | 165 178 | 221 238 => -1.4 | 3.17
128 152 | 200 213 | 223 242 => -0.3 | 3.32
